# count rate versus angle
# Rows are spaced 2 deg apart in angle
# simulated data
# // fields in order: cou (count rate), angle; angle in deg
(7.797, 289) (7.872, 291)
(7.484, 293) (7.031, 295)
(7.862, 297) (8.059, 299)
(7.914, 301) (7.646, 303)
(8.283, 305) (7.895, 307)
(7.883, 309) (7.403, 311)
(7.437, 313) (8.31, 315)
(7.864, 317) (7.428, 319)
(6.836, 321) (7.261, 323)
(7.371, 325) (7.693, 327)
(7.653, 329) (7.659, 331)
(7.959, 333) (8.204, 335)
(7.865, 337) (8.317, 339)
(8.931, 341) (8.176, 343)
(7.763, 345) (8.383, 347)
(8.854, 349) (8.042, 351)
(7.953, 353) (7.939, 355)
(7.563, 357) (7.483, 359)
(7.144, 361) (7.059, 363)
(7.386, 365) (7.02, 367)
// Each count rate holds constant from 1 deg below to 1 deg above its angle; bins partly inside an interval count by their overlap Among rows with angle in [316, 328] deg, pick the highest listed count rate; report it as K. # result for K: 7.864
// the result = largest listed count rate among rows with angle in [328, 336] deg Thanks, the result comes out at 8.204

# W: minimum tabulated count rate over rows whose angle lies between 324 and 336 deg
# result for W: 7.371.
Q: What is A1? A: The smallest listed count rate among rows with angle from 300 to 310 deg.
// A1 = 7.646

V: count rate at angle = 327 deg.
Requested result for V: 7.693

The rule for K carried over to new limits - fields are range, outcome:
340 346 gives 8.931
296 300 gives 8.059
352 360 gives 7.953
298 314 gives 8.283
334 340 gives 8.317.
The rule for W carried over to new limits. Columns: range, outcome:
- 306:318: 7.403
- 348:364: 7.059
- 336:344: 7.865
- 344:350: 7.763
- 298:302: 7.914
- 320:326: 6.836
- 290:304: 7.031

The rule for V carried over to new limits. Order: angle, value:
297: 7.862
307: 7.895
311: 7.403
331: 7.659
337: 7.865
